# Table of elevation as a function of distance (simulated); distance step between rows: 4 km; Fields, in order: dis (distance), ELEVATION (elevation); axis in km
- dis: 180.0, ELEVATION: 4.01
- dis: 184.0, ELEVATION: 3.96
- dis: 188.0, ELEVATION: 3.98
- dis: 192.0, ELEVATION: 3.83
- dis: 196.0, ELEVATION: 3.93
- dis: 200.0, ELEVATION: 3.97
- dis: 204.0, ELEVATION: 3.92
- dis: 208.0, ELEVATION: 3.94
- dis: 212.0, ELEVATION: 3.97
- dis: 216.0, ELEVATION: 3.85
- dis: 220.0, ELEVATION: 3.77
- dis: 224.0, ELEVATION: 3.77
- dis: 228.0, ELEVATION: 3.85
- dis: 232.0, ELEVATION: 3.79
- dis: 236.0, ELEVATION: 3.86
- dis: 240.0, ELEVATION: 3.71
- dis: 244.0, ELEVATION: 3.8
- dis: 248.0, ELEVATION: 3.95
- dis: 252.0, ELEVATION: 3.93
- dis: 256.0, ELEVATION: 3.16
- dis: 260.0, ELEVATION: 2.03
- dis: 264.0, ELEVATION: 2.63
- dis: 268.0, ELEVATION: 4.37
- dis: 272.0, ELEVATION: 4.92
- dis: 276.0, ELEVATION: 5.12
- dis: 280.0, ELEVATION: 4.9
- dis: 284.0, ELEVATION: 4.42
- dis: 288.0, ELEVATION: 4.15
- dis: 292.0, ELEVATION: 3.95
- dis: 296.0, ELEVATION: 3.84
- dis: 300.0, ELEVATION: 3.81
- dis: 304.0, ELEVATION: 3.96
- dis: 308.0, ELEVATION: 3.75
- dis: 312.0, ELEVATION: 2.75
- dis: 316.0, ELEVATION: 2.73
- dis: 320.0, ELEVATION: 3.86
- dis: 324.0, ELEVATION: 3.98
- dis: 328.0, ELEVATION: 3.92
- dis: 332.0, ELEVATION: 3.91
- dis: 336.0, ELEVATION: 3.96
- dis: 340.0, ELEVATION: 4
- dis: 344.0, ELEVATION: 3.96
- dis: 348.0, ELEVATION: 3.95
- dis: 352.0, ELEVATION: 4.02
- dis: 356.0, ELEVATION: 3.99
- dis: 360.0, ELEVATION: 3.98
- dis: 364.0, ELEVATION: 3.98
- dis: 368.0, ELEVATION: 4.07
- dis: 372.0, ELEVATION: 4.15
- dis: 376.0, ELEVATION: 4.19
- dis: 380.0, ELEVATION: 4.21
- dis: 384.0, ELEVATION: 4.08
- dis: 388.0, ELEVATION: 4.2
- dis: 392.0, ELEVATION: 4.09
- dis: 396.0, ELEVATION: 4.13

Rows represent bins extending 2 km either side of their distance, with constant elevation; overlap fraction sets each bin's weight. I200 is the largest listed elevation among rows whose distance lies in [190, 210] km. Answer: 3.97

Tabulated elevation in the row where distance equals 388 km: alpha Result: 4.2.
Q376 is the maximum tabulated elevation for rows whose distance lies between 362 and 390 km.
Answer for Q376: 4.21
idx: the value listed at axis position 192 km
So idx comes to 3.83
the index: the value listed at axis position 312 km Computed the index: 2.75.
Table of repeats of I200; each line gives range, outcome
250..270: 4.37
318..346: 4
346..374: 4.15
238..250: 3.95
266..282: 5.12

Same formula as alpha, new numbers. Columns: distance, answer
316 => 2.73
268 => 4.37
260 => 2.03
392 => 4.09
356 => 3.99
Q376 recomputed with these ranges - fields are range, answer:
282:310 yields 4.42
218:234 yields 3.85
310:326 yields 3.98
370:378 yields 4.19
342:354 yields 4.02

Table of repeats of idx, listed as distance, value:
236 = 3.86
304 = 3.96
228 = 3.85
